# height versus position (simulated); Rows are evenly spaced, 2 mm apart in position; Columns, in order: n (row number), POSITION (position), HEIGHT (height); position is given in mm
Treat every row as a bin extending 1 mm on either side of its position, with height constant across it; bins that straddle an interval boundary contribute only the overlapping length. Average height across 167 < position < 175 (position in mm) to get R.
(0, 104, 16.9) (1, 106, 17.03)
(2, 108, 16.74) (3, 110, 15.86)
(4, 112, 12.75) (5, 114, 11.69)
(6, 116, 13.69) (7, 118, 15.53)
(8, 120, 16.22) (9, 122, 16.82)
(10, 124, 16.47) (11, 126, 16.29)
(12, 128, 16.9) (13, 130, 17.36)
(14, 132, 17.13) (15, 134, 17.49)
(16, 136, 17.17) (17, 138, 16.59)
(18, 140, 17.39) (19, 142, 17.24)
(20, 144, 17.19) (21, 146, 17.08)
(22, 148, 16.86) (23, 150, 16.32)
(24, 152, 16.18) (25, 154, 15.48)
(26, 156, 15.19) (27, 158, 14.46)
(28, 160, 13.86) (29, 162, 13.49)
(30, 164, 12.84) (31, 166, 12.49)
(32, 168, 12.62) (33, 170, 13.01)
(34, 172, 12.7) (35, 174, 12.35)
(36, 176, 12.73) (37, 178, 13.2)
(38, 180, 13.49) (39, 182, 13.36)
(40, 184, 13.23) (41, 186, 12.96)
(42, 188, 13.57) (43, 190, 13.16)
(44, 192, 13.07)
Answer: 12.7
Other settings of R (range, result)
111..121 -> 14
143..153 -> 16.7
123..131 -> 16.8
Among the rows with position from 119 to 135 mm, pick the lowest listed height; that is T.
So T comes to 16.22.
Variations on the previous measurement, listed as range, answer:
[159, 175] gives 12.35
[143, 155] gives 15.48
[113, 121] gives 11.69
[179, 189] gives 12.96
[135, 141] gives 16.59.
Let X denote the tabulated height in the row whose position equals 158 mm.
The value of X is 14.46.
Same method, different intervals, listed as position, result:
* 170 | 13.01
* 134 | 17.49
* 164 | 12.84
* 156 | 15.19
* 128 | 16.9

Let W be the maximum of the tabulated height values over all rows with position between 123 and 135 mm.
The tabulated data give 17.49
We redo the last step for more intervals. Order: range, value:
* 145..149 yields 17.08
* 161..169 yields 13.49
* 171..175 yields 12.7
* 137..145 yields 17.39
